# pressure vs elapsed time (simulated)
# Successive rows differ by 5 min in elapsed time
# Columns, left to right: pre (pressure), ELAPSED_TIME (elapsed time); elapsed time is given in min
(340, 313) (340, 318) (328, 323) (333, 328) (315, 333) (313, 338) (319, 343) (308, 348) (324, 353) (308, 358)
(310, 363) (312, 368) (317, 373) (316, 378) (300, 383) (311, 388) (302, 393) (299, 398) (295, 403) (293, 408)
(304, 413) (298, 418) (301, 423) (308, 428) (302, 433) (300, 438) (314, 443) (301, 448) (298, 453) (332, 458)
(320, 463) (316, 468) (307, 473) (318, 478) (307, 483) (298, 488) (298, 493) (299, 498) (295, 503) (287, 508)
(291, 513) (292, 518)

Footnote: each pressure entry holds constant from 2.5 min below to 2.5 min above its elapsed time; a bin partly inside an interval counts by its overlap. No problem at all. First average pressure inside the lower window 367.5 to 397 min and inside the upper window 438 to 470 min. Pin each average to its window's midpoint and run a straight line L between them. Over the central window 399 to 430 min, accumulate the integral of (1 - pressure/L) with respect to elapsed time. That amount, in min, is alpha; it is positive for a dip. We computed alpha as 1.08 min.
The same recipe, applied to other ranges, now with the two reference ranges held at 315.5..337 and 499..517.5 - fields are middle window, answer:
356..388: 0.8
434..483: -1.6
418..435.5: 0.3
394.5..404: 0.5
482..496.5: -0.2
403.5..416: 0.5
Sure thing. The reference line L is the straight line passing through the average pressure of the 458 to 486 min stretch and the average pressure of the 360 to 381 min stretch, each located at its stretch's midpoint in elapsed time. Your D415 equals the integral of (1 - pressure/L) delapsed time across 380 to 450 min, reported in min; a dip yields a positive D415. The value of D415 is 2.66 min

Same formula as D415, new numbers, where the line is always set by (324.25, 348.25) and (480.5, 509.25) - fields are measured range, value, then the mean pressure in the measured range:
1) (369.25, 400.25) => 0.48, 308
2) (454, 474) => -1.07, 318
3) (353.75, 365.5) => 0.18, 311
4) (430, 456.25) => 0.07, 304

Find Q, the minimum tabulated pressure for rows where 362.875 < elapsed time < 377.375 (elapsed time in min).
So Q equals 310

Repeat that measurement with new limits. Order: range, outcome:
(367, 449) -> 293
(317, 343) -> 313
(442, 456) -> 298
